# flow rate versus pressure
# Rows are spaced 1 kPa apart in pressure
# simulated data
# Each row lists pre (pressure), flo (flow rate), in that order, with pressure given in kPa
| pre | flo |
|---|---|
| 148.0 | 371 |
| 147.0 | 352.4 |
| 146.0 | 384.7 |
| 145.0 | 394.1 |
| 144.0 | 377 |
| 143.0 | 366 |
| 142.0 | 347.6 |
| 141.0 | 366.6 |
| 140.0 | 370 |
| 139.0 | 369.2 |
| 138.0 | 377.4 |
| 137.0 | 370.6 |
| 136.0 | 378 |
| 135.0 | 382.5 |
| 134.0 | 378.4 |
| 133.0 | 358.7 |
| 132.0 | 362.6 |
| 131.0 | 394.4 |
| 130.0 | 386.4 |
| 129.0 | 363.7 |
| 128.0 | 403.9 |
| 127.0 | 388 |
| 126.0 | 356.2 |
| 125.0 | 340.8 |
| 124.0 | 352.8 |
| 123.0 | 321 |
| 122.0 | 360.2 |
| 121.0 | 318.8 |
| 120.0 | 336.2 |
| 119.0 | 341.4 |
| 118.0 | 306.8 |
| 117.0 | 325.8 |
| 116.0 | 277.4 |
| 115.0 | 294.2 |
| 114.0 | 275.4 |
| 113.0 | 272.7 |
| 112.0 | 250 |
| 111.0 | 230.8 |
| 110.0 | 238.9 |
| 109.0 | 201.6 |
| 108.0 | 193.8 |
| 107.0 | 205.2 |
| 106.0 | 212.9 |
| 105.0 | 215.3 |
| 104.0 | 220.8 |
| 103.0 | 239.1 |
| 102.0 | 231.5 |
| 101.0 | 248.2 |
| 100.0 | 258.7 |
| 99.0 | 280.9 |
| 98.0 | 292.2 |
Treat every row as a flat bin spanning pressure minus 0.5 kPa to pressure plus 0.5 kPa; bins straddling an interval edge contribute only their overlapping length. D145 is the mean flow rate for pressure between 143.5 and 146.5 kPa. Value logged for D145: 385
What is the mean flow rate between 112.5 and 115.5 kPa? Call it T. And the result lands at 281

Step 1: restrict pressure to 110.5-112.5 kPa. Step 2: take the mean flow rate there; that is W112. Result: 240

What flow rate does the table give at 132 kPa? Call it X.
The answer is 362.6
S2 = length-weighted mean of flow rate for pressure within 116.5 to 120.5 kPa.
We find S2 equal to 328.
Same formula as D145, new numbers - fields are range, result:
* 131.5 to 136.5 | 372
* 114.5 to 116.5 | 286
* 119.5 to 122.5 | 338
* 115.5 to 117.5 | 302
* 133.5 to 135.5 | 380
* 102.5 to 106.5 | 222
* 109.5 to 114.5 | 254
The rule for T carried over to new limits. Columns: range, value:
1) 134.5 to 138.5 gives 377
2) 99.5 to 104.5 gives 240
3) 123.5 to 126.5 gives 350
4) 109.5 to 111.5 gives 235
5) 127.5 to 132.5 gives 382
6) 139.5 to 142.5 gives 361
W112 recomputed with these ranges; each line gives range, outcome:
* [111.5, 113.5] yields 261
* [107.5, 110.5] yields 211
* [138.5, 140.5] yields 370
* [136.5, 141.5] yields 371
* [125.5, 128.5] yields 383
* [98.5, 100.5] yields 270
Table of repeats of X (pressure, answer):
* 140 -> 370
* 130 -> 386.4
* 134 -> 378.4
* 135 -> 382.5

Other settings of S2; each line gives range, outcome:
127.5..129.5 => 384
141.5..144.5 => 364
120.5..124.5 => 338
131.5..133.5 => 361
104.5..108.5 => 207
